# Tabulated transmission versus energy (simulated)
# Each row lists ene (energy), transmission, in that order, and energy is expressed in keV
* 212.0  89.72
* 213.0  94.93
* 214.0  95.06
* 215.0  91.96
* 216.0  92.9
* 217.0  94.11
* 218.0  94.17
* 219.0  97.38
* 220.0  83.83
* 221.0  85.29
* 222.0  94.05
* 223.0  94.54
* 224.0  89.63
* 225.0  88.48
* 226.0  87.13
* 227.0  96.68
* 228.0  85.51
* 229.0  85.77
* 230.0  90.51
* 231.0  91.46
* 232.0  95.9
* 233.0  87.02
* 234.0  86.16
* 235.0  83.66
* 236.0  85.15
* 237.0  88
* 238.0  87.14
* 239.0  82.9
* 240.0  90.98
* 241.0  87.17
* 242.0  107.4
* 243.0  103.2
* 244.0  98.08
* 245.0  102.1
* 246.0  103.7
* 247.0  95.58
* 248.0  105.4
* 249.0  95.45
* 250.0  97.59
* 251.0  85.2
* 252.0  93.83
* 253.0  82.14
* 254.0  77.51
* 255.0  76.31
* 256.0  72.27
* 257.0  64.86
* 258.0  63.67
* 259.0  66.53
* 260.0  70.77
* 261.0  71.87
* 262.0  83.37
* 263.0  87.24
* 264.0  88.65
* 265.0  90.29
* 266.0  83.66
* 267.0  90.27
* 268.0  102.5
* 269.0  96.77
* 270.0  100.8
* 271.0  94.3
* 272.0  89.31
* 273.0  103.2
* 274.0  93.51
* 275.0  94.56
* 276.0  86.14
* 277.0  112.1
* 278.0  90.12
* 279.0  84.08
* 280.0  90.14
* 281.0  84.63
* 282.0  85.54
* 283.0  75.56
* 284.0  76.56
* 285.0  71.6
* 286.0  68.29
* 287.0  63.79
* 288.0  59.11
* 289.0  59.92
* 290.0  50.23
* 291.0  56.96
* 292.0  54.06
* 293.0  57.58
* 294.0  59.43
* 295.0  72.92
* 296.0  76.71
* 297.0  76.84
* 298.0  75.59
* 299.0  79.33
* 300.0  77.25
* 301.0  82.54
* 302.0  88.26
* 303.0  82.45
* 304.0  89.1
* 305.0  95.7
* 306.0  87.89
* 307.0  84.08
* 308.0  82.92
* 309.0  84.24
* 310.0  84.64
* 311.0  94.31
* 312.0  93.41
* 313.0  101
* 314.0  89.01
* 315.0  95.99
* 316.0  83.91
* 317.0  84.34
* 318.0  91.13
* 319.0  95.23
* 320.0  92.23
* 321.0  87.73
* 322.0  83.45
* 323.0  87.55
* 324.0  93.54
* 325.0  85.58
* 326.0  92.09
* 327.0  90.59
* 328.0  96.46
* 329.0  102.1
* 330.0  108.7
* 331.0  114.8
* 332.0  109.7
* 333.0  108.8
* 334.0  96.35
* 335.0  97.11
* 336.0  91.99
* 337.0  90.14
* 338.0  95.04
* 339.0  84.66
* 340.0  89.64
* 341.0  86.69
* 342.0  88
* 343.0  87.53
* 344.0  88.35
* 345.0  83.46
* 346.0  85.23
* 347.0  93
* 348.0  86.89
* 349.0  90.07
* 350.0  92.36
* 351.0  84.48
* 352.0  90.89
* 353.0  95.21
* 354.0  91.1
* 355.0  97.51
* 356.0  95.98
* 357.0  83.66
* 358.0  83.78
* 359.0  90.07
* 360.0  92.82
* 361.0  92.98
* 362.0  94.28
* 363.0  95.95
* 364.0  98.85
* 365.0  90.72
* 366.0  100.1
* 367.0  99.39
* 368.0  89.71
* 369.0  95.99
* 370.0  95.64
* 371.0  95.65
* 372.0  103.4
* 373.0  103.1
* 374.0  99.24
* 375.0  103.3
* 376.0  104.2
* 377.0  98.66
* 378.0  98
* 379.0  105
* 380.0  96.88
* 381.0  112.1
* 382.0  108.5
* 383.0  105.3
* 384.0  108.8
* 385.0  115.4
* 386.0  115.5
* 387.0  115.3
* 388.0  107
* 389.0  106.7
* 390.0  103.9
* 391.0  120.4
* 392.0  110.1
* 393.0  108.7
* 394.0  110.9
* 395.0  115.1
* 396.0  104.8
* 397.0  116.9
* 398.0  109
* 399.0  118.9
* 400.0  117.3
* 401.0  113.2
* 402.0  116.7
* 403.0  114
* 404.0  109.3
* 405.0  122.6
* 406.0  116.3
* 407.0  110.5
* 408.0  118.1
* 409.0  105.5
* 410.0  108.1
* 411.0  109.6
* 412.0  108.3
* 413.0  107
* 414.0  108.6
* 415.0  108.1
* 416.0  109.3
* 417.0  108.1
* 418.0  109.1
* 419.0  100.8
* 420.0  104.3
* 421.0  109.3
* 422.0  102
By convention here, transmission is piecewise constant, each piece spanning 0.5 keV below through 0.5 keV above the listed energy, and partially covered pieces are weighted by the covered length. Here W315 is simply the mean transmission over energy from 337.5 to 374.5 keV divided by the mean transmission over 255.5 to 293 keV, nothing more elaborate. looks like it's 1.2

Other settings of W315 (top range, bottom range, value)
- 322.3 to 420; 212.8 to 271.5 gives 1.14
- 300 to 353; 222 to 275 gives 1.02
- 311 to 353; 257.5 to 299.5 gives 1.16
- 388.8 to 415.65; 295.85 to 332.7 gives 1.24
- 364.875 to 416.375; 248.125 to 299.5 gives 1.34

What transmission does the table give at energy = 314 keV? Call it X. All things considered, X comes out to 89.01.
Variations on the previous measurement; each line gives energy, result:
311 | 94.31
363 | 95.95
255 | 76.31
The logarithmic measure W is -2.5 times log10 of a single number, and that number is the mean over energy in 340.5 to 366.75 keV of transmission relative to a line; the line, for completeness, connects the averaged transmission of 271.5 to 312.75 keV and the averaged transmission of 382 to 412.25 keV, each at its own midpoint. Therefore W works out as 0.09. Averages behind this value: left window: 80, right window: 112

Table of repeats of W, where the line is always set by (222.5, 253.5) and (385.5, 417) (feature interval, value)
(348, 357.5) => 0.16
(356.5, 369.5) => 0.15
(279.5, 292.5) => 0.38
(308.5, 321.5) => 0.12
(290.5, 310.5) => 0.27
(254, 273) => 0.14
